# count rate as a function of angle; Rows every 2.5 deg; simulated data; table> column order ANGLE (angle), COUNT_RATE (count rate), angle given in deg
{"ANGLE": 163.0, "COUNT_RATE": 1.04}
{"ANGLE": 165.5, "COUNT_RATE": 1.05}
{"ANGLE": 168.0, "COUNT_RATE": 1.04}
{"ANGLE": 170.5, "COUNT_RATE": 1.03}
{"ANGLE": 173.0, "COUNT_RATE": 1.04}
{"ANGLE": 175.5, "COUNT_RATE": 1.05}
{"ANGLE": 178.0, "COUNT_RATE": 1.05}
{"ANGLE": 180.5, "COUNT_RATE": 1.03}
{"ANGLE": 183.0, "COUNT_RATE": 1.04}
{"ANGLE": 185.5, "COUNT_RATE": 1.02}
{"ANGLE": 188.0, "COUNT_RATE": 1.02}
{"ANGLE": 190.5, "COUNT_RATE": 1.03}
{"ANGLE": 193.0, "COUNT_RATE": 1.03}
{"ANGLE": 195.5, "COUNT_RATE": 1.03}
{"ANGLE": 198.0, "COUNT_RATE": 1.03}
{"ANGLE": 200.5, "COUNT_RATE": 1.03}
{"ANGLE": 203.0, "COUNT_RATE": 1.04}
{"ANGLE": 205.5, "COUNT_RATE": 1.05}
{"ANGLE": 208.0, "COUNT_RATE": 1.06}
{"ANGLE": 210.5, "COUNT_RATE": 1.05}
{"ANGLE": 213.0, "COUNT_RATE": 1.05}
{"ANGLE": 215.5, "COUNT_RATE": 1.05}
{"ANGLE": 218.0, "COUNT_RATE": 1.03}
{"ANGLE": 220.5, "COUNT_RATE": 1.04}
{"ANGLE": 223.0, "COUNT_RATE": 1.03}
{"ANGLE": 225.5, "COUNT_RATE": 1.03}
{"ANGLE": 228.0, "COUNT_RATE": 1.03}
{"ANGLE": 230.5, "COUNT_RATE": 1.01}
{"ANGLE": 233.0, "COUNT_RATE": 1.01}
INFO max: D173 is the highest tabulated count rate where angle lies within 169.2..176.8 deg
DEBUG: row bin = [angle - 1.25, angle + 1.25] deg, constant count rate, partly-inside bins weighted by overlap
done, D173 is 1.05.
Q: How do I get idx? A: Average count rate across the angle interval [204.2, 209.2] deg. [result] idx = 1.05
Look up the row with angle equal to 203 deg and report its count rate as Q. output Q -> 1.04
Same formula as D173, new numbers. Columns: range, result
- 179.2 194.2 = 1.04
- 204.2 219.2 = 1.06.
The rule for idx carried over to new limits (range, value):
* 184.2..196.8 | 1.03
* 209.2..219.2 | 1.05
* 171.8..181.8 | 1.04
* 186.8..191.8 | 1.03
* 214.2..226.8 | 1.04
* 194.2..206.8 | 1.04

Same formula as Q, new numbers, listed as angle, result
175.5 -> 1.05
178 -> 1.05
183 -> 1.04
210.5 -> 1.05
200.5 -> 1.03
